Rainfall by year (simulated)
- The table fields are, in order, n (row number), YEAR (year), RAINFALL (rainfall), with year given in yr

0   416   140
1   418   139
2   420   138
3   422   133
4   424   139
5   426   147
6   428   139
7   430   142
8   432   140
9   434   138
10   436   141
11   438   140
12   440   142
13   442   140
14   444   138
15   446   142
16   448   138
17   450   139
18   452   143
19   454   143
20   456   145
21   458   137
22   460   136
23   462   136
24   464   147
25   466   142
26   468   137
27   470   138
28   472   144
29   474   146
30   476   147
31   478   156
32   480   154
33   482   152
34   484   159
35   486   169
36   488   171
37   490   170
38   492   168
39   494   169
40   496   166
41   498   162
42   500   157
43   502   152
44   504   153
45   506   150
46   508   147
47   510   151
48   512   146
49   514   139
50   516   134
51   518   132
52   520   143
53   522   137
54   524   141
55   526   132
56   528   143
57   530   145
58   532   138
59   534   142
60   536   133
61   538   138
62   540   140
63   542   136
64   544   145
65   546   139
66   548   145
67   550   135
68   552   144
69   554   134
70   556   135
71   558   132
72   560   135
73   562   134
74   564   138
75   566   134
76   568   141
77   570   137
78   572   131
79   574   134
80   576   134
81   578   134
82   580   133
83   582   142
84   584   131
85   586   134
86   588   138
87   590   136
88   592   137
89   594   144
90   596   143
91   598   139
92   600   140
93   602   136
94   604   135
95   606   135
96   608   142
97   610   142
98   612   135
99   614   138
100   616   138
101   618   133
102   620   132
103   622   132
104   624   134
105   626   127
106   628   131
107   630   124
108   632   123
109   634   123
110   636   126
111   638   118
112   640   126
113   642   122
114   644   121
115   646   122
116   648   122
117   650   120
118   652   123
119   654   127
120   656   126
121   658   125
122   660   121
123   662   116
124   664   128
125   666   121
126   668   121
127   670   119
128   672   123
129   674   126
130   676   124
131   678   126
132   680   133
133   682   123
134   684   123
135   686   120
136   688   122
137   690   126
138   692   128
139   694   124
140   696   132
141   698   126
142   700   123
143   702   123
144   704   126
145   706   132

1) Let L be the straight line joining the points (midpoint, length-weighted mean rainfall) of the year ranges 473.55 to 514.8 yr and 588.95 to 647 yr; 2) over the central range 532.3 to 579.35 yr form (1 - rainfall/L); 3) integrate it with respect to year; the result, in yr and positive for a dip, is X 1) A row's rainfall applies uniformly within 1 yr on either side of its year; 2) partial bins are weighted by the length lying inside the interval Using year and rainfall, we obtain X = 2.4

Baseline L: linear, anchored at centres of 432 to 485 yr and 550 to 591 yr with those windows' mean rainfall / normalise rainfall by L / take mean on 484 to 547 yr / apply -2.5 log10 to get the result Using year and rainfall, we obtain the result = -0.067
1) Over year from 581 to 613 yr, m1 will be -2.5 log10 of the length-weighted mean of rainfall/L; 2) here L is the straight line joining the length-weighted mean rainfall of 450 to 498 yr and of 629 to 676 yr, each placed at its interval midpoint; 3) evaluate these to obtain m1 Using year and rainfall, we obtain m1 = -0.05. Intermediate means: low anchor 151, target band 138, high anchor 123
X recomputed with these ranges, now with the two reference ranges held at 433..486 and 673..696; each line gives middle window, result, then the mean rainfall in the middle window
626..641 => 0.56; 125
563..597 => -0.70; 137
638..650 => 0.62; 122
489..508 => -2.66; 160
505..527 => -0.33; 141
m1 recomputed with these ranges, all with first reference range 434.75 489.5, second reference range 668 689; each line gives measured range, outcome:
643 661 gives 0.030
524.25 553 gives -0.015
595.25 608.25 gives -0.055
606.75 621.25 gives -0.055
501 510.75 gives -0.071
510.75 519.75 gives 0.012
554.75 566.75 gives 0.007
